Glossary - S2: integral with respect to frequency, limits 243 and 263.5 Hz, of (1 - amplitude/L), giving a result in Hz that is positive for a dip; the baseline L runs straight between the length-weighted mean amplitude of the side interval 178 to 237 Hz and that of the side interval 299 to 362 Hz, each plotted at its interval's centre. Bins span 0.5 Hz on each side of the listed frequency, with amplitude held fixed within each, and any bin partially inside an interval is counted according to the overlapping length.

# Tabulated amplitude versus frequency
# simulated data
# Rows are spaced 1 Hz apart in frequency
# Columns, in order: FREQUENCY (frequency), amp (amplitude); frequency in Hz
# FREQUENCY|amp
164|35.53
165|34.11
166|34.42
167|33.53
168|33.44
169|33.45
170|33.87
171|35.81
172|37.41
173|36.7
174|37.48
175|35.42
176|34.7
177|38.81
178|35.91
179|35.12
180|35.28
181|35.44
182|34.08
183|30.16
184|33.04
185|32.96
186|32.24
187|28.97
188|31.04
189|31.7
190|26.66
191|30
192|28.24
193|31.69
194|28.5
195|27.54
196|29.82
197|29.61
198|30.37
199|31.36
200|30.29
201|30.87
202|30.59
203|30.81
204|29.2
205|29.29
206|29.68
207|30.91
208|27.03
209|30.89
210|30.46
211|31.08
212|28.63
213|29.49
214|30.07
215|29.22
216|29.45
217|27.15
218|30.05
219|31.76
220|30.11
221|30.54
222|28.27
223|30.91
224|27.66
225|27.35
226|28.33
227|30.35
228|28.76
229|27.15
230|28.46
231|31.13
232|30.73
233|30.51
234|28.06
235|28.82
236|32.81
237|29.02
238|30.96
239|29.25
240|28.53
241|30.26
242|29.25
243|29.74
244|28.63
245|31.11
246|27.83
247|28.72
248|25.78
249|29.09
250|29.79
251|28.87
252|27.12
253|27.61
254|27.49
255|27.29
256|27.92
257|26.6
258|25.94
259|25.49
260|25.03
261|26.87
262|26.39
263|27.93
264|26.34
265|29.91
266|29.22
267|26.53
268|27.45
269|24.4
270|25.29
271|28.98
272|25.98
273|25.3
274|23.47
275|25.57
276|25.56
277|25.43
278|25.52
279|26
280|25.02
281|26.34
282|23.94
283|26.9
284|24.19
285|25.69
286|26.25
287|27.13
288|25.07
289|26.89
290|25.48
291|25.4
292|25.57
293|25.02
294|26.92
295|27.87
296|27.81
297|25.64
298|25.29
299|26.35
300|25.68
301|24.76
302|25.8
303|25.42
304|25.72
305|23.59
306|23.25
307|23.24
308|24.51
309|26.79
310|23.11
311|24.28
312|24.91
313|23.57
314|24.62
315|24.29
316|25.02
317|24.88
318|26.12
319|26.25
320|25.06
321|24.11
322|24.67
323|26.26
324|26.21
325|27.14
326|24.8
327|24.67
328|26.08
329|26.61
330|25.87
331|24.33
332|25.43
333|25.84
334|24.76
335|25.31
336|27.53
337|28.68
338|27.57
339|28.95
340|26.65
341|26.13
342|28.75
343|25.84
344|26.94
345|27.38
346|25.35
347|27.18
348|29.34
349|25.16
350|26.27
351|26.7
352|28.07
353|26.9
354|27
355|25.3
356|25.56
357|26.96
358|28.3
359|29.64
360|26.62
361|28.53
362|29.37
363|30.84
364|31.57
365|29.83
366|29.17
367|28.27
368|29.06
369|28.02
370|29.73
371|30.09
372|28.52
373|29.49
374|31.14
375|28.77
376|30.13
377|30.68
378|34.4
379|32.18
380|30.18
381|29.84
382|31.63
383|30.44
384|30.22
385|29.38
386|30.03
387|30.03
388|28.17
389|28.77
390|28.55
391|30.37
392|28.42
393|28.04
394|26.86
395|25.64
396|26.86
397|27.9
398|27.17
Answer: 0.7 Hz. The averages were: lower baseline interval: 30.2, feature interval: 27.6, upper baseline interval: 26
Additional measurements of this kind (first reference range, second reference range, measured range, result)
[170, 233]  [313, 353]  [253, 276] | 1.67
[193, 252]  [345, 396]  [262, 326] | 7.66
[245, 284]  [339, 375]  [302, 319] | 1.68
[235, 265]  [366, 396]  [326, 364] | 2.86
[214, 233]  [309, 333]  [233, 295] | 1.07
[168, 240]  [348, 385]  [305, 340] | 4.89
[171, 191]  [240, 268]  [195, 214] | 1.15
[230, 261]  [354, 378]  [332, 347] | 1.10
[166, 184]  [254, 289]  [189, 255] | 2.76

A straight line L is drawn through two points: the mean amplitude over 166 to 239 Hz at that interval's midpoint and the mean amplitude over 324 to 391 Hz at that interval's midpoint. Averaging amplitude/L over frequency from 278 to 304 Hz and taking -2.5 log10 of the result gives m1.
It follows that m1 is 0.140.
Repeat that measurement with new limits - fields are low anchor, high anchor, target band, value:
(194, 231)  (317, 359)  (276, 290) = 0.084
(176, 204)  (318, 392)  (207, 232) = 0.054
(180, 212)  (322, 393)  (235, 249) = 0.018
